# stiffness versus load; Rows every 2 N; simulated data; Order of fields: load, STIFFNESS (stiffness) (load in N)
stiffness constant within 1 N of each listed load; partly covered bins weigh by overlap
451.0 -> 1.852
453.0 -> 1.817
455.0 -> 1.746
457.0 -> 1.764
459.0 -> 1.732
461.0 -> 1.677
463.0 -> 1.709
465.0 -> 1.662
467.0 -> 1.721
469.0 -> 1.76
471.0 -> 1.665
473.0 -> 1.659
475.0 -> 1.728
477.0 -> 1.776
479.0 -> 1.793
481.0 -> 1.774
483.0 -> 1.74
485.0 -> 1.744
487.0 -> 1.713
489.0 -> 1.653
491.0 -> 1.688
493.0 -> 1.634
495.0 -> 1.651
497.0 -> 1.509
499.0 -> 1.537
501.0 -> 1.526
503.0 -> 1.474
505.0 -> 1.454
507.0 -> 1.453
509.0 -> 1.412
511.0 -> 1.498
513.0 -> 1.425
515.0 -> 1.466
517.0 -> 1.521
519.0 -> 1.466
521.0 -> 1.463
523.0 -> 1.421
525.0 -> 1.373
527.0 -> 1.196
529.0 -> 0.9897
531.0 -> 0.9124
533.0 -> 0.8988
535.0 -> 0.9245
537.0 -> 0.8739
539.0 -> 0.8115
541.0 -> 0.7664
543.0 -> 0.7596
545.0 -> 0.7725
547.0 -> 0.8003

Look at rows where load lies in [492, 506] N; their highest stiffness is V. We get 1.651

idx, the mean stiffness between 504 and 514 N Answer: 1.45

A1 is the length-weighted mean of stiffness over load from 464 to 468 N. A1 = 1.69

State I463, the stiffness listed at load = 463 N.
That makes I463 1.709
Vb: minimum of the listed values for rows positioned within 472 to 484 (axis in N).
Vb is 1.659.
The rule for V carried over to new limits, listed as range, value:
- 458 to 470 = 1.76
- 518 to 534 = 1.466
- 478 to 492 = 1.793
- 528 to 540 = 0.9897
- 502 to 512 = 1.498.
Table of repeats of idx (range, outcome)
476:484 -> 1.77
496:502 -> 1.52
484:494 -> 1.69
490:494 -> 1.66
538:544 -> 0.779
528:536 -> 0.931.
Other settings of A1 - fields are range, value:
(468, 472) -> 1.71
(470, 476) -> 1.68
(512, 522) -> 1.47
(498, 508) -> 1.49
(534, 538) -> 0.899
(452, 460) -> 1.76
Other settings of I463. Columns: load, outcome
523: 1.421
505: 1.454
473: 1.659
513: 1.425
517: 1.521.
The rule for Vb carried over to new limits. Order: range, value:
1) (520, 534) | 0.8988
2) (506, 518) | 1.412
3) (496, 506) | 1.454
